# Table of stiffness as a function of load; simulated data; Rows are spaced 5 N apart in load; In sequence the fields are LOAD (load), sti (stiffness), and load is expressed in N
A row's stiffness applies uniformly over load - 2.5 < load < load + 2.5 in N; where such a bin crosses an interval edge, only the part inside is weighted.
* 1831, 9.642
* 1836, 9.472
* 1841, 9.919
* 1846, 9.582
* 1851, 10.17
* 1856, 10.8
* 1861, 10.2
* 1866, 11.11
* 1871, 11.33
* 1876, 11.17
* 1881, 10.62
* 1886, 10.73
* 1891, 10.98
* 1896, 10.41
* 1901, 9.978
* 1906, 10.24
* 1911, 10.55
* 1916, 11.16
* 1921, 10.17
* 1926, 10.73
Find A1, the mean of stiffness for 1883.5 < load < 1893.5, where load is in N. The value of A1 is 10.9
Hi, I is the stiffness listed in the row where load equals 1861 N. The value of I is 10.2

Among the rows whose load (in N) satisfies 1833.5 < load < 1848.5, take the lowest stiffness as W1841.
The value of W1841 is 9.472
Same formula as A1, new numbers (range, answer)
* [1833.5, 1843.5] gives 9.7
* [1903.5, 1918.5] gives 10.7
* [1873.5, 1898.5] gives 10.8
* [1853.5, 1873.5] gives 10.9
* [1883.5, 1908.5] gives 10.5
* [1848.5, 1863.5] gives 10.4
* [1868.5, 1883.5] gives 11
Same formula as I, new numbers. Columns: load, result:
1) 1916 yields 11.16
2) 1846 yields 9.582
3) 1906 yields 10.24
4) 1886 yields 10.73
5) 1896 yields 10.41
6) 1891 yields 10.98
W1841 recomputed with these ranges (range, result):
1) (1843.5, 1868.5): 9.582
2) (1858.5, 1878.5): 10.2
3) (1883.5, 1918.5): 9.978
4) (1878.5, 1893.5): 10.62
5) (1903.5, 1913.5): 10.24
